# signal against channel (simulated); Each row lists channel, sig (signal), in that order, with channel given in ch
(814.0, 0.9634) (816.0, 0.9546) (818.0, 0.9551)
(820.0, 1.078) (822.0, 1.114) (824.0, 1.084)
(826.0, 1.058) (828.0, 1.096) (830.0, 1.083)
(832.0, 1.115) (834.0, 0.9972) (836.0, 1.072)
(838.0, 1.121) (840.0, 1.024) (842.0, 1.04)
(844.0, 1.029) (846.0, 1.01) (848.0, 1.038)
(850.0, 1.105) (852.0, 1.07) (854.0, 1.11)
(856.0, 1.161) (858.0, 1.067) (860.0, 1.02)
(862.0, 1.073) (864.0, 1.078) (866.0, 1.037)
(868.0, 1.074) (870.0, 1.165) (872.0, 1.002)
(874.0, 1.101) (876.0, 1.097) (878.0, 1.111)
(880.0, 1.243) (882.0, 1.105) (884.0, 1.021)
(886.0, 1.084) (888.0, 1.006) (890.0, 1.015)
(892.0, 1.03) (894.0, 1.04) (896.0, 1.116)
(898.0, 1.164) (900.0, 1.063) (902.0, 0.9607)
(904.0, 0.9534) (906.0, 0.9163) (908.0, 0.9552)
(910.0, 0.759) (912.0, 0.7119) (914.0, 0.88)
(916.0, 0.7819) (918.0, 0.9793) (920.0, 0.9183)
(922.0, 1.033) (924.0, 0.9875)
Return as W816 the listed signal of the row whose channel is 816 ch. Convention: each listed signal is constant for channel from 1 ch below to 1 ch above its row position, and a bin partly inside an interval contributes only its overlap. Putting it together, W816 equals 0.9546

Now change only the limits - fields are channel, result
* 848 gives 1.038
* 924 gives 0.9875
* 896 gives 1.116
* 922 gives 1.033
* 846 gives 1.01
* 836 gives 1.072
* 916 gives 0.7819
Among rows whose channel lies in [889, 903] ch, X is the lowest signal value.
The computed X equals 0.9607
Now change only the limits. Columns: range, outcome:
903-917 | 0.7119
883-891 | 1.006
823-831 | 1.058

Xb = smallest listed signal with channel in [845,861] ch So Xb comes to 1.01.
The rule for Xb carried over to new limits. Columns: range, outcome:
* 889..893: 1.015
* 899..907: 0.9163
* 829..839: 0.9972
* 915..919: 0.7819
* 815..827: 0.9546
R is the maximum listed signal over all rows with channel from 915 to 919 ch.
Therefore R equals 0.9793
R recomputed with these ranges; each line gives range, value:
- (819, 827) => 1.114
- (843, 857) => 1.161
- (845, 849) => 1.038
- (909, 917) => 0.88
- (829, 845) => 1.121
